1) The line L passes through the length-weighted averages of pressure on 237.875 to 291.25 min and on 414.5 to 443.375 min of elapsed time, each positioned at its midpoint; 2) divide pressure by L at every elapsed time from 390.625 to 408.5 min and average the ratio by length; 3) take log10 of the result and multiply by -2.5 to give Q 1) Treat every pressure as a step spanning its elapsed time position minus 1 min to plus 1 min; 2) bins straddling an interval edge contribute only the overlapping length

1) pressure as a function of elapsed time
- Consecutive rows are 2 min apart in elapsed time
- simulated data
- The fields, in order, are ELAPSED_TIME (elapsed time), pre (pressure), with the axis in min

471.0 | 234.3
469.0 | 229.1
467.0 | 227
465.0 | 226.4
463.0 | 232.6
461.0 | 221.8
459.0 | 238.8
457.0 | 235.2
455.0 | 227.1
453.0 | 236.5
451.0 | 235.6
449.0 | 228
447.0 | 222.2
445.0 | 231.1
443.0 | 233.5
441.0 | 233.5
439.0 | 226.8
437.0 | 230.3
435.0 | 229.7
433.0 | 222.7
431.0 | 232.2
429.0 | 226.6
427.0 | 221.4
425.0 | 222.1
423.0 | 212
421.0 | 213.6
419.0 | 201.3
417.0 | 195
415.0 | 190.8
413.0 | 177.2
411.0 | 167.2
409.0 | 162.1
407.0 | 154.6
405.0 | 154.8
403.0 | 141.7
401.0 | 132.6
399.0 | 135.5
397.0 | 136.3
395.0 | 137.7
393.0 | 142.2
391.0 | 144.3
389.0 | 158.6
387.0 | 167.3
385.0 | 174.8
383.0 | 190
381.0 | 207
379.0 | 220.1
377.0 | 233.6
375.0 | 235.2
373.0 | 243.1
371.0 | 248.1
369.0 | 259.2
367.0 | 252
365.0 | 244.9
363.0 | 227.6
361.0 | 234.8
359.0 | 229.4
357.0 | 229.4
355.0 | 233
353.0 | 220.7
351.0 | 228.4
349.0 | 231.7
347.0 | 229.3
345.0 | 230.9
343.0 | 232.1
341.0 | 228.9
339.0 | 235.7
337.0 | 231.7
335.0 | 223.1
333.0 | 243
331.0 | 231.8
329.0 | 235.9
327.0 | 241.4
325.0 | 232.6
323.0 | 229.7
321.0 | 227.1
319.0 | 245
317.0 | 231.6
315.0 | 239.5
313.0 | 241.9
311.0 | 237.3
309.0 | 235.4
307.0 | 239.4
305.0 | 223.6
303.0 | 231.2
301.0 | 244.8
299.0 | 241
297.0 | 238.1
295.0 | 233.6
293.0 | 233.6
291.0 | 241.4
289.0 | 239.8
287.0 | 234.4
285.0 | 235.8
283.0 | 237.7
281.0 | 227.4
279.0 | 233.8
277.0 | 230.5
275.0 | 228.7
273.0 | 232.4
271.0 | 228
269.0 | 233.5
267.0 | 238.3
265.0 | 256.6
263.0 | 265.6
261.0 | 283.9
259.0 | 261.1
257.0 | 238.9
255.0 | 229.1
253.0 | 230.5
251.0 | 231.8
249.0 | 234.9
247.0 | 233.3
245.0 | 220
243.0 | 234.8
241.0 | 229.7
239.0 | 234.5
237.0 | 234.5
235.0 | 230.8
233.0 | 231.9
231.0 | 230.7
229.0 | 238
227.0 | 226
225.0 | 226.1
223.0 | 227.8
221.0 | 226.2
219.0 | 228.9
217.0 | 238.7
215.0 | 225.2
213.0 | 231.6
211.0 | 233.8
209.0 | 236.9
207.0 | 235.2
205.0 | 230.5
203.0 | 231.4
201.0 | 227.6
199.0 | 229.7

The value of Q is 0.48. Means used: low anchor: 238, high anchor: 220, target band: 143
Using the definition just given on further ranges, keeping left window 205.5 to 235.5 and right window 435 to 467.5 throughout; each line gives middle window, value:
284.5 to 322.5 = -0.026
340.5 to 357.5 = 0.006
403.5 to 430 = 0.203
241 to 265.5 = -0.053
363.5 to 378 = -0.063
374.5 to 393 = 0.219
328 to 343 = -0.009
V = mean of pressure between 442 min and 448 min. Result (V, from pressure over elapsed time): 229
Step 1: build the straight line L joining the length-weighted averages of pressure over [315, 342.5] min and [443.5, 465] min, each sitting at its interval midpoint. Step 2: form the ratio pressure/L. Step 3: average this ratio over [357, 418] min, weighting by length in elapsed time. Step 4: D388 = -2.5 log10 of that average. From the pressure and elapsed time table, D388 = 0.22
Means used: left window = 234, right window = 231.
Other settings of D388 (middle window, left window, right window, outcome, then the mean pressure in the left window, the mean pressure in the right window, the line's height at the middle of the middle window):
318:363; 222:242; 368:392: -0.09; 231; 207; 213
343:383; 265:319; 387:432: -0.17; 236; 175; 199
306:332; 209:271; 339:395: -0.06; 236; 217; 224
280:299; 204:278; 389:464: -0.05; 235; 199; 226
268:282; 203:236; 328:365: 0.00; 231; 231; 231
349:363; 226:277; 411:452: -0.02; 237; 218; 226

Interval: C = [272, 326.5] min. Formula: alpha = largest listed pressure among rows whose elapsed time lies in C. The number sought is 245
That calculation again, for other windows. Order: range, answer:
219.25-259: 261.1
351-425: 259.2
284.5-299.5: 241.4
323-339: 243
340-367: 252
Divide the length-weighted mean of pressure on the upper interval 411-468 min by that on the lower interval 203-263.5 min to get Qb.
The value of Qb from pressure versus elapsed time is 0.94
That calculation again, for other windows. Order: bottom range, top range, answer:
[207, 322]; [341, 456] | 0.88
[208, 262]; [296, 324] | 1.01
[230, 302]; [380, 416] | 0.67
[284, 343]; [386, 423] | 0.69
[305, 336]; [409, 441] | 0.89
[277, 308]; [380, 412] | 0.67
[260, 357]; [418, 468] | 0.96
